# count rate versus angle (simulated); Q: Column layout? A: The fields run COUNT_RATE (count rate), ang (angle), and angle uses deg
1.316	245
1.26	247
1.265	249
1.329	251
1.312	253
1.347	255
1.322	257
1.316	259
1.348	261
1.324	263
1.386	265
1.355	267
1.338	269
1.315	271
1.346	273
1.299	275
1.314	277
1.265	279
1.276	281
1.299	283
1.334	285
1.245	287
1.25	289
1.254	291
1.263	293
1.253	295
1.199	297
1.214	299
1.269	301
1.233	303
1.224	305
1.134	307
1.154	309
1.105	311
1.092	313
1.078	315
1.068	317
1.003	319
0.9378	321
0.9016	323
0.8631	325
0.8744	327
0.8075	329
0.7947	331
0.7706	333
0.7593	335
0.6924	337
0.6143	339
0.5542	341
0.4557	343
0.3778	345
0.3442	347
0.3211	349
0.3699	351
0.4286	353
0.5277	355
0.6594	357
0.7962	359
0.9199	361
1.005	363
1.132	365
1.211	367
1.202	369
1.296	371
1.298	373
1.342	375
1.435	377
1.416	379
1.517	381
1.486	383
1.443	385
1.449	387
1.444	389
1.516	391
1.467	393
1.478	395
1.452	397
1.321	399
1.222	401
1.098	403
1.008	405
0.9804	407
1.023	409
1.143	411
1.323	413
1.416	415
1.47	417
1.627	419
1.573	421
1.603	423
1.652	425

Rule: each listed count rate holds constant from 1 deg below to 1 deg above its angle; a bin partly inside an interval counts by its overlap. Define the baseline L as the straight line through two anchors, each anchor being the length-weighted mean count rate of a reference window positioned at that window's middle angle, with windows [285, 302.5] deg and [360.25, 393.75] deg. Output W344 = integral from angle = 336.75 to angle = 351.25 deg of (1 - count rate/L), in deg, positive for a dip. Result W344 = 9.4 deg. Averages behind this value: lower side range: 1.25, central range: 0.459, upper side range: 1.33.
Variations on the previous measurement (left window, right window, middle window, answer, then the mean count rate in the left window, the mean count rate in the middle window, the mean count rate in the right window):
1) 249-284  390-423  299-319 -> 2.7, 1.32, 1.15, 1.33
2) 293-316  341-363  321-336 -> 0.5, 1.18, 0.832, 0.544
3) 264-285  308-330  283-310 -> -1.9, 1.32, 1.24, 0.989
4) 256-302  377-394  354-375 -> 6.1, 1.29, 1.02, 1.47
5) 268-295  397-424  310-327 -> 3.9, 1.29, 0.998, 1.3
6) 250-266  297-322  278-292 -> -0.5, 1.34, 1.27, 1.13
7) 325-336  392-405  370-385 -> -3.1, 0.807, 1.4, 1.31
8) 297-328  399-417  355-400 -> -4.7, 1.08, 1.27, 1.18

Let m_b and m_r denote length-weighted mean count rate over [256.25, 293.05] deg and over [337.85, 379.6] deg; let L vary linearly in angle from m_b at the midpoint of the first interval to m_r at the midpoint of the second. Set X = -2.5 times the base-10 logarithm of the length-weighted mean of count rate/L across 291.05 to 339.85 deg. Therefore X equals 0.07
